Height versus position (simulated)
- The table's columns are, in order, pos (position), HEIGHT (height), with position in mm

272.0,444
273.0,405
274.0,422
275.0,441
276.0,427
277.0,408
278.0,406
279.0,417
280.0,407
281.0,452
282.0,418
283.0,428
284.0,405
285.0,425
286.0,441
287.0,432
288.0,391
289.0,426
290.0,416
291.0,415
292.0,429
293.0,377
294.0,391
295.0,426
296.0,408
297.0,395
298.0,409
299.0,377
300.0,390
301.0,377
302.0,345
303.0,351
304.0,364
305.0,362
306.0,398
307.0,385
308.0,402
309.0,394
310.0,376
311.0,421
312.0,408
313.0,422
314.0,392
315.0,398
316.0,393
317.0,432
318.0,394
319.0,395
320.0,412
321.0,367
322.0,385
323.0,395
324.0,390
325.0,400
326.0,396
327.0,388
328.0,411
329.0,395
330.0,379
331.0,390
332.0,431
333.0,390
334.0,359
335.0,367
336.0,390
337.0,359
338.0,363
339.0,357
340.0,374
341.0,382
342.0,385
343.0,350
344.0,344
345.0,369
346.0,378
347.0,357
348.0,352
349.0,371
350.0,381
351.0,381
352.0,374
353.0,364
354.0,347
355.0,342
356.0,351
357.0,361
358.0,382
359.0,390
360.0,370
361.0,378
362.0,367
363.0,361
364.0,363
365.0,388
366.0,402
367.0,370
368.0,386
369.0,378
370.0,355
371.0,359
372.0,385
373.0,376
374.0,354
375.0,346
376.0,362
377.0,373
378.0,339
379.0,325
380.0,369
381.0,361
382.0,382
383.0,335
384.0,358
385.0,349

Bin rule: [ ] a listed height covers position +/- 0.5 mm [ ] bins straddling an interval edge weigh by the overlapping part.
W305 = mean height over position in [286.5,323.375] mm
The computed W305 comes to 396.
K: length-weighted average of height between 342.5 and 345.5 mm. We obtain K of 354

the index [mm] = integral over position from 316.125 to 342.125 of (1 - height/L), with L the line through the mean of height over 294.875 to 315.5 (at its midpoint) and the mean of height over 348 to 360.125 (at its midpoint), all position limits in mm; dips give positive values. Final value -0.6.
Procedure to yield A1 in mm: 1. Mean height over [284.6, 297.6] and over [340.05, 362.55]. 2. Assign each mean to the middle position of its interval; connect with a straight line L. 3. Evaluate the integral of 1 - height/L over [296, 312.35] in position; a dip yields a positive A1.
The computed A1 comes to 0.73 mm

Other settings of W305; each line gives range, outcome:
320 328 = 392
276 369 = 389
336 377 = 368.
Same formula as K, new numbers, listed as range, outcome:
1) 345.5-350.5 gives 368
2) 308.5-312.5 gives 400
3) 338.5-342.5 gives 374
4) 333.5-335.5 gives 363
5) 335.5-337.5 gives 374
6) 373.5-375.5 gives 350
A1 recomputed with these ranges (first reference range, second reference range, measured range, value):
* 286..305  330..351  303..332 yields -0.74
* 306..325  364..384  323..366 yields 0.76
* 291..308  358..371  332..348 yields 0.43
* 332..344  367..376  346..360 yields 0.14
